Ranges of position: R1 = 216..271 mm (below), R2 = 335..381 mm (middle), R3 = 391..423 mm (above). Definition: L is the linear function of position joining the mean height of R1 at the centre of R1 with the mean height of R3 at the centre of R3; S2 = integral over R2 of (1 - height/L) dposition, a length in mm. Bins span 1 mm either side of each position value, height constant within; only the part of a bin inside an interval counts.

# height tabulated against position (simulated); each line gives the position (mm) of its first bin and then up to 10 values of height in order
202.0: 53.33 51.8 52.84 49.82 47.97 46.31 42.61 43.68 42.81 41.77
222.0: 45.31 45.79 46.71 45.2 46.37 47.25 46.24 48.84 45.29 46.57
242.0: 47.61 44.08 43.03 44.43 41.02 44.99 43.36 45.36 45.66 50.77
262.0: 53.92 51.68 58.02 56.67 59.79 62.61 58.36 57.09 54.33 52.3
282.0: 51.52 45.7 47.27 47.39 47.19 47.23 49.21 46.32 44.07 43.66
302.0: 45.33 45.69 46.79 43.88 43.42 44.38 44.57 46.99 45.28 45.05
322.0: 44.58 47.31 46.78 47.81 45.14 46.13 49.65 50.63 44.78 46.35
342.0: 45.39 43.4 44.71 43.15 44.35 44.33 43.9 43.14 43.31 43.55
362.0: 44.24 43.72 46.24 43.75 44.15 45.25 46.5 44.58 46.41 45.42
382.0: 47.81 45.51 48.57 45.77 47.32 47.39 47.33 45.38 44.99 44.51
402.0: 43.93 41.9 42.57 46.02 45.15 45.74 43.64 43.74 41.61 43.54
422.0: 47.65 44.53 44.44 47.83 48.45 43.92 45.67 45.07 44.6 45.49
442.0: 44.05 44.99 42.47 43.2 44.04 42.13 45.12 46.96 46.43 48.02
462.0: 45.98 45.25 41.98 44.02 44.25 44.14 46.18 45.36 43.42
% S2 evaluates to 0.6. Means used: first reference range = 47.3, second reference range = 44.7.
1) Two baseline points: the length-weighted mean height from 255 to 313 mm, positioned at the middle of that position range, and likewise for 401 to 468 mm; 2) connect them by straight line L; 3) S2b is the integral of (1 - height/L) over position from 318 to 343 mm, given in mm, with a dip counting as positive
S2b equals 0.9 mm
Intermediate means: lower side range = 49.8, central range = 46.6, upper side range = 44.7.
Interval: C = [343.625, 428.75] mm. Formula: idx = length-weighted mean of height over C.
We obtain 44.9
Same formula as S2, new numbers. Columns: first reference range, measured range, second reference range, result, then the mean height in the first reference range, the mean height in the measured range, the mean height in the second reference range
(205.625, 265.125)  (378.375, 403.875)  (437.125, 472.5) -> -0.5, 46.2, 46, 44.6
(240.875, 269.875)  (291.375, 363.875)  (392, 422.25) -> 1.7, 48.3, 45.4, 44.5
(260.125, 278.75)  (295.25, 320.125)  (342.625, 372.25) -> 3.0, 56.7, 45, 44.1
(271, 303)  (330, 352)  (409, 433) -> 1.0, 50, 45.8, 45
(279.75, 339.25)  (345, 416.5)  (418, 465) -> 1.2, 46.5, 45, 45.1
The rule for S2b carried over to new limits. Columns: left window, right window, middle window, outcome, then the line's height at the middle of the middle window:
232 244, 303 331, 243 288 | -4.1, 46.3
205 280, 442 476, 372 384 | 0.0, 46.1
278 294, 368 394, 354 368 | 0.8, 46.7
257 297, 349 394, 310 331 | 1.4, 49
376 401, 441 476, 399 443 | 0.8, 45.5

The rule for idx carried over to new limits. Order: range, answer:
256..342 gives 48.8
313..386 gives 45.4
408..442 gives 45.1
